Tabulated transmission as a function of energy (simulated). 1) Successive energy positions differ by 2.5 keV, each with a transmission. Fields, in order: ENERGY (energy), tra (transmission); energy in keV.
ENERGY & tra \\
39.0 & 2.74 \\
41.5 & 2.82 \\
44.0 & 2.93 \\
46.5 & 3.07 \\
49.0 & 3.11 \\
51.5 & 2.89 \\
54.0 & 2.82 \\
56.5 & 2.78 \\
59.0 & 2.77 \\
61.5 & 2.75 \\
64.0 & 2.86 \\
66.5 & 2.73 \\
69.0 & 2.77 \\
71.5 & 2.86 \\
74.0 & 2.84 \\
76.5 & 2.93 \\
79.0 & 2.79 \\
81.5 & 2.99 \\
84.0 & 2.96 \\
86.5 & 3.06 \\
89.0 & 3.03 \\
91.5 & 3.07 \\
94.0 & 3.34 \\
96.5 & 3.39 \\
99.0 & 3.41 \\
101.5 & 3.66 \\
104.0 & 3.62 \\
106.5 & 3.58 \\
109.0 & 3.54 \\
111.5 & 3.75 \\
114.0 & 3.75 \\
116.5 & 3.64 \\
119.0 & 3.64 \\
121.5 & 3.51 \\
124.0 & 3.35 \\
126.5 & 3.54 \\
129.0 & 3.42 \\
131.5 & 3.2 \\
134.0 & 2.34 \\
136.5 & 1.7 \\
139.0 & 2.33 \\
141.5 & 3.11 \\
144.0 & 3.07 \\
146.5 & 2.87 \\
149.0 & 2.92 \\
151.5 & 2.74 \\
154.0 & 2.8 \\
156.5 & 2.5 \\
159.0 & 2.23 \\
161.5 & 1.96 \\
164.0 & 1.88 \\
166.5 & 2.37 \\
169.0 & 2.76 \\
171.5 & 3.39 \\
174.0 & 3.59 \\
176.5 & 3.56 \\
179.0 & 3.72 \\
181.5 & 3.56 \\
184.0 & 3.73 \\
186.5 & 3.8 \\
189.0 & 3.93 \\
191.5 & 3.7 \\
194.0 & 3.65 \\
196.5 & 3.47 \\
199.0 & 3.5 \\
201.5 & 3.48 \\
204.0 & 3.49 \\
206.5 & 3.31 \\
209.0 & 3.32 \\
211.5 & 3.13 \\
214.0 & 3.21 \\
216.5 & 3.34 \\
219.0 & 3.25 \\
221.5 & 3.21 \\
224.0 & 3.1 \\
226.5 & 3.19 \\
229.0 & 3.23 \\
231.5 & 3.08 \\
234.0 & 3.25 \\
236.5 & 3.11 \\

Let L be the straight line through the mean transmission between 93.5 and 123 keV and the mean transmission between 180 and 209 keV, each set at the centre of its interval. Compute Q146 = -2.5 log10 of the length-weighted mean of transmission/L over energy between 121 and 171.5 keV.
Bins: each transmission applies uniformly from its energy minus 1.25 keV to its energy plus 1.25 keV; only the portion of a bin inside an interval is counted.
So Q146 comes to 0.29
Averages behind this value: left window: 3.57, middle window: 2.73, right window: 3.59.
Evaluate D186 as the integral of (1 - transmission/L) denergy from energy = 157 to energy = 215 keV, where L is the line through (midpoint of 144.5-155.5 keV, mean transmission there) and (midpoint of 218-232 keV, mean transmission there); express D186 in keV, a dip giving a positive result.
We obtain -4.4 keV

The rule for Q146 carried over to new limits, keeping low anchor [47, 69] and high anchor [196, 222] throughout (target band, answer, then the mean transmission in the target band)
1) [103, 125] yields -0.19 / 3.6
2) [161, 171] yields 0.33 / 2.35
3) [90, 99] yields -0.11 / 3.28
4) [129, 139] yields 0.22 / 2.53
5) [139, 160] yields 0.14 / 2.76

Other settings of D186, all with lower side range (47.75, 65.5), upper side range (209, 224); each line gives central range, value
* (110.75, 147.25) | -1.5 keV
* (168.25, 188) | -2.5 keV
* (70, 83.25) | 0.1 keV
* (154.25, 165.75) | 3.3 keV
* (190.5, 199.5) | -1.2 keV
